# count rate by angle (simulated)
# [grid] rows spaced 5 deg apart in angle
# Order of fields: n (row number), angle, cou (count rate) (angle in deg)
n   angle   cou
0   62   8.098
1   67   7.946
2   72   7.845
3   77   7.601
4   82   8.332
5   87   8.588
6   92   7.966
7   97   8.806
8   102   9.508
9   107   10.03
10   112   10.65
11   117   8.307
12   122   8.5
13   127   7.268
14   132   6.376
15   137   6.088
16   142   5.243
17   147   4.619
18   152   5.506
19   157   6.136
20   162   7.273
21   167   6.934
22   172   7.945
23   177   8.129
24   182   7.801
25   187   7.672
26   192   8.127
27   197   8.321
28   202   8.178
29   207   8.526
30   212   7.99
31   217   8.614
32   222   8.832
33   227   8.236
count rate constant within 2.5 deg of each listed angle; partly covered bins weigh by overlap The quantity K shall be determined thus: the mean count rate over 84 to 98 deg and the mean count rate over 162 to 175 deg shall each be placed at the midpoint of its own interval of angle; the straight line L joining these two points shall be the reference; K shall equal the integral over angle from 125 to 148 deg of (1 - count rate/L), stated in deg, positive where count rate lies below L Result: 5.5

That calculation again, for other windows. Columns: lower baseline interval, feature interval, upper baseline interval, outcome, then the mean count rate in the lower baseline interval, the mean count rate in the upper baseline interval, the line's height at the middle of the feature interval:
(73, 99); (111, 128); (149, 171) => -2.7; 8.22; 6.52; 7.45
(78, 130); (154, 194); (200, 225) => 5.0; 8.74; 8.43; 8.54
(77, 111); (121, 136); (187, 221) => 2.7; 8.86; 8.27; 8.67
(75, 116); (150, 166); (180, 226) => 4.0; 8.93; 8.23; 8.52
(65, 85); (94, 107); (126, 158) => -3.9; 7.95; 5.81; 7.14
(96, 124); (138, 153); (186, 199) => 6.2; 9.34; 8.07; 8.79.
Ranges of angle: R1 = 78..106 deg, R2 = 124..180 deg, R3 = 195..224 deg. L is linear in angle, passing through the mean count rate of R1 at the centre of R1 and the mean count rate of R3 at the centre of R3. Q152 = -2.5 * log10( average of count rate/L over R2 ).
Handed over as 0.29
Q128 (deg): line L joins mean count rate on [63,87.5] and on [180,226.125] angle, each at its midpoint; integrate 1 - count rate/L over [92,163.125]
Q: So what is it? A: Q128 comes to 5.53 deg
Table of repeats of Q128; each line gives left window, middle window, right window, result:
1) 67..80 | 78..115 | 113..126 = -3.99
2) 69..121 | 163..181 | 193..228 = 1.81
